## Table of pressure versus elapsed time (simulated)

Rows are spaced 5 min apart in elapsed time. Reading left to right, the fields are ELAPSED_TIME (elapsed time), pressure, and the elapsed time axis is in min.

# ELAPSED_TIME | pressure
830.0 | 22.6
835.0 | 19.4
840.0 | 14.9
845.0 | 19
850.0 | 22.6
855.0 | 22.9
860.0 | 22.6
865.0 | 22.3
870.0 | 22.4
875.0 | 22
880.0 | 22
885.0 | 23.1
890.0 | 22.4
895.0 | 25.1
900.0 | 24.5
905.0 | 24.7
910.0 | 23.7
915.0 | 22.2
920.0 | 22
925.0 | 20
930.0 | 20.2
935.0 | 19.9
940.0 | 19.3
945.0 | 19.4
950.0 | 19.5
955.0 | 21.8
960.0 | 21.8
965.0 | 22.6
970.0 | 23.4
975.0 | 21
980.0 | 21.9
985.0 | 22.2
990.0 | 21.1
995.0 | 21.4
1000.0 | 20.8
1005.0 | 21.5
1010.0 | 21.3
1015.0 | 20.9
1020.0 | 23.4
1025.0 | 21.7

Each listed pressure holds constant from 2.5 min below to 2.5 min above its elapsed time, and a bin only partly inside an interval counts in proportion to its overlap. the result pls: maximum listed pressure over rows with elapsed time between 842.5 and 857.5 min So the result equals 22.9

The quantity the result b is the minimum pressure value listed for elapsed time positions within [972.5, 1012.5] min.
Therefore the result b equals 20.8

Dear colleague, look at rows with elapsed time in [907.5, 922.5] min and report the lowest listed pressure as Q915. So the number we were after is 22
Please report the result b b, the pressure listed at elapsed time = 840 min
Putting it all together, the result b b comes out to 14.9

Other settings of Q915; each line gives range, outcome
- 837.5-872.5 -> 14.9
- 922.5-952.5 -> 19.3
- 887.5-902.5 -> 22.4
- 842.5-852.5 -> 19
